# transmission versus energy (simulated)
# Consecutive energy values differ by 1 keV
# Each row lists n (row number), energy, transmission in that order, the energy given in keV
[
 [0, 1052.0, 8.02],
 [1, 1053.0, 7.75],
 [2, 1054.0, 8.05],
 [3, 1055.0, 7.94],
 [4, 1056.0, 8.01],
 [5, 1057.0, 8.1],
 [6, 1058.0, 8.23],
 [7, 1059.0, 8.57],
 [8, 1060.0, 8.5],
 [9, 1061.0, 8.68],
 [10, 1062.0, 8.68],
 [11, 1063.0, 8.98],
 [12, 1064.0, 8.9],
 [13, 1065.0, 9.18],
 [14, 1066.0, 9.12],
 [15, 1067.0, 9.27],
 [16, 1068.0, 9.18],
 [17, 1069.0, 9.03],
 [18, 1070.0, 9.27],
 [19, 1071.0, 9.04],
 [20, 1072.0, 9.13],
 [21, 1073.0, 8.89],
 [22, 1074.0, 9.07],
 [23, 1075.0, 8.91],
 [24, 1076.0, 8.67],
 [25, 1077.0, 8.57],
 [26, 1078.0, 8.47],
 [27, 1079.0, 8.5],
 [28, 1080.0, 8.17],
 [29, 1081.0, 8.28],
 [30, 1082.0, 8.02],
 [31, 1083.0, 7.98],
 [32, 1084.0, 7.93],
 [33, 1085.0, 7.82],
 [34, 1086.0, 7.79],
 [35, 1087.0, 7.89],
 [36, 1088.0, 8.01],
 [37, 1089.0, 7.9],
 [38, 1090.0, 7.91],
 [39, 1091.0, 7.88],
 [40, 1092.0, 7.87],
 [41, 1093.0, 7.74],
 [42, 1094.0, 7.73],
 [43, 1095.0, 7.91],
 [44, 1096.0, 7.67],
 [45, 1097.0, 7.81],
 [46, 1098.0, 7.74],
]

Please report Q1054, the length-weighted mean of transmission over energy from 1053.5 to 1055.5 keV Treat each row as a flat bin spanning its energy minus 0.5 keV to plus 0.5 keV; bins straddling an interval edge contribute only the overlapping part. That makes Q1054 8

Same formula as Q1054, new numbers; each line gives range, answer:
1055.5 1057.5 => 8.05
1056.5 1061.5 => 8.42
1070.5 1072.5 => 9.09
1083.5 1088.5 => 7.89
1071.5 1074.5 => 9.03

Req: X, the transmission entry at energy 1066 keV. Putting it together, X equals 9.12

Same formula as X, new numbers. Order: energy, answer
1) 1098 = 7.74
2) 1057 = 8.1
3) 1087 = 7.89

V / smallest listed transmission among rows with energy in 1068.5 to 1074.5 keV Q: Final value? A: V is 8.89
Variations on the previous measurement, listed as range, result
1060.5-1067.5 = 8.68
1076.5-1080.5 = 8.17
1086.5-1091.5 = 7.88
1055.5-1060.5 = 8.01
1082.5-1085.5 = 7.82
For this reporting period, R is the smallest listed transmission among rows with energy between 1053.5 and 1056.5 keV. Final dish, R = 7.94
